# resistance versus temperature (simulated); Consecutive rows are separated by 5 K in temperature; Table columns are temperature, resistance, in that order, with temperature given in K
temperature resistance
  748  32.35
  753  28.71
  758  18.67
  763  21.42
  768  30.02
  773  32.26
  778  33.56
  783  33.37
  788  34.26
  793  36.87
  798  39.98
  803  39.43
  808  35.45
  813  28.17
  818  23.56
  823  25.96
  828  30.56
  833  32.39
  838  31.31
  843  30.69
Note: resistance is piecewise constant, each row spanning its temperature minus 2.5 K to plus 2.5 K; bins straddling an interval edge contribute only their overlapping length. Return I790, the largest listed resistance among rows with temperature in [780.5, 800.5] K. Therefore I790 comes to 39.98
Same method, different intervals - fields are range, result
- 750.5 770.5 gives 30.02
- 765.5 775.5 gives 32.26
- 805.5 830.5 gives 35.45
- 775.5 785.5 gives 33.56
